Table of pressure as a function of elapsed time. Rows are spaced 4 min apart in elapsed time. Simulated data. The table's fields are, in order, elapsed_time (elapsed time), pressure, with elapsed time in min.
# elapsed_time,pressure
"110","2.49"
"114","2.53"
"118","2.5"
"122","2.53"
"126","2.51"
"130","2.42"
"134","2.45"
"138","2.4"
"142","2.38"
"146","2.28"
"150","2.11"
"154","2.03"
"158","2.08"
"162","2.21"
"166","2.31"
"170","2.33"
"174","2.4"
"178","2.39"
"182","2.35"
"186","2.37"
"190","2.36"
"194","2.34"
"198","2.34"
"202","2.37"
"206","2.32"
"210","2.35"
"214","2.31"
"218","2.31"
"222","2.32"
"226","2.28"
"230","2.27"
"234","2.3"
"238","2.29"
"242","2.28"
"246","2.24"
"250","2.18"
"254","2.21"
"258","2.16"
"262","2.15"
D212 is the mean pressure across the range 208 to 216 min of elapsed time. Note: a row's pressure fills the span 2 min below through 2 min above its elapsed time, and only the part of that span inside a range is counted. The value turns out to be 2.33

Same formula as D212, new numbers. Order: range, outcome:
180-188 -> 2.36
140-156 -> 2.2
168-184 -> 2.37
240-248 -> 2.26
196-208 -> 2.34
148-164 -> 2.11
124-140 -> 2.44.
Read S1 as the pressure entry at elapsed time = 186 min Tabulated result 2.37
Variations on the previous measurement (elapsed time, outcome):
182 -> 2.35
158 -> 2.08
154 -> 2.03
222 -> 2.32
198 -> 2.34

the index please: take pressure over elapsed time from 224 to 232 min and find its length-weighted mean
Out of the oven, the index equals 2.27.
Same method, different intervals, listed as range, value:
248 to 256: 2.2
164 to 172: 2.32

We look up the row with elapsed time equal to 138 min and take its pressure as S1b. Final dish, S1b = 2.4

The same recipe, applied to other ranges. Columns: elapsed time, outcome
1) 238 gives 2.29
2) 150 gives 2.11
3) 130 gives 2.42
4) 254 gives 2.21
